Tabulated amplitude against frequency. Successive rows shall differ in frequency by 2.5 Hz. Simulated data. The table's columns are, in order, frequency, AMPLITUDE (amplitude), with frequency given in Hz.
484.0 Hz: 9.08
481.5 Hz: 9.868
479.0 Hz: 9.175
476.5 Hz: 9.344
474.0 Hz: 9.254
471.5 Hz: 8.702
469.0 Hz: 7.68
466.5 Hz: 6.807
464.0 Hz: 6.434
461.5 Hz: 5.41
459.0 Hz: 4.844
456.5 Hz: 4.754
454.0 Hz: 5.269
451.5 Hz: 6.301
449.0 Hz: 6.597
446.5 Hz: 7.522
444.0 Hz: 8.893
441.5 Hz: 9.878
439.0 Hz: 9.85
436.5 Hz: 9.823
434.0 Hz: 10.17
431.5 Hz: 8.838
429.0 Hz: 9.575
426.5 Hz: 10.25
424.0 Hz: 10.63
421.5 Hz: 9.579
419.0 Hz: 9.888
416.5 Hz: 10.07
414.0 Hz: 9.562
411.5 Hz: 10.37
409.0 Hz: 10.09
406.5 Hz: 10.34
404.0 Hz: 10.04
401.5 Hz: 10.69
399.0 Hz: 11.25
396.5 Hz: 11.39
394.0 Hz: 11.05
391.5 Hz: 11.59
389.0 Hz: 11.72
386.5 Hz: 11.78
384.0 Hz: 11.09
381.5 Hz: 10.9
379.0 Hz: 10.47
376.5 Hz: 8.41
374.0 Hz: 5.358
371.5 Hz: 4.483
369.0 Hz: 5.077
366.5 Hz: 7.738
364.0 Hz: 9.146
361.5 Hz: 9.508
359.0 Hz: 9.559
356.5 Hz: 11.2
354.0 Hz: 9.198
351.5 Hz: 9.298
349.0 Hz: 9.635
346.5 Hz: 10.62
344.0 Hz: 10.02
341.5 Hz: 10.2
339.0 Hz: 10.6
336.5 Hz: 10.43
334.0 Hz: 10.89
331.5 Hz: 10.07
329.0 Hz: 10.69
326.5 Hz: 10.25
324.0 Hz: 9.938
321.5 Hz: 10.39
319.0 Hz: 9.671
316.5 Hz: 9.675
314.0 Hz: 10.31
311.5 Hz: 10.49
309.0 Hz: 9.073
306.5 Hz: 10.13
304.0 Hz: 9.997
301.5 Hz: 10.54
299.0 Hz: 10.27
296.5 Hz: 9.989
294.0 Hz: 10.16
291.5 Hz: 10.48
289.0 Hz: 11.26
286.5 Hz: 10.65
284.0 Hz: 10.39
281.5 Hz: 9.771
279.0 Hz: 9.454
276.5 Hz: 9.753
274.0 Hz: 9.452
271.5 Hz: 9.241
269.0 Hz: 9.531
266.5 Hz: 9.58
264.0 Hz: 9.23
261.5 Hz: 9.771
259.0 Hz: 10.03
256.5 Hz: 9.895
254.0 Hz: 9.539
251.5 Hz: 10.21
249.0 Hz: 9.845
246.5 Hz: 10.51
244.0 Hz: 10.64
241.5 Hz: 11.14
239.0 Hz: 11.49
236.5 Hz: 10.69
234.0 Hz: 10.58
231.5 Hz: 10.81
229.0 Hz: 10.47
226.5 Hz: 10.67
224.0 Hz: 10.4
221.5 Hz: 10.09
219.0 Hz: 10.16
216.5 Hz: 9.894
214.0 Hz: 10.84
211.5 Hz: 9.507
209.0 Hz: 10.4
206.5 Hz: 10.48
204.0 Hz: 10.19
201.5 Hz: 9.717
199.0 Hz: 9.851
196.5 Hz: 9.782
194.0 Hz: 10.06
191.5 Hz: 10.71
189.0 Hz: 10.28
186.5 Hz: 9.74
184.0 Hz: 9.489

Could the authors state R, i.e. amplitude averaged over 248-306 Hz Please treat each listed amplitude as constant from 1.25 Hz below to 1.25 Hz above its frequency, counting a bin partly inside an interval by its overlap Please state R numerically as 9.96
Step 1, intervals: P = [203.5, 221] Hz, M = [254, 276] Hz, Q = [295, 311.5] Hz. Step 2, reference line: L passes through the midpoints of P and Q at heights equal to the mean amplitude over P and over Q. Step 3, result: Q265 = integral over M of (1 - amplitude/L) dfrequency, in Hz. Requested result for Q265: 1.1 Hz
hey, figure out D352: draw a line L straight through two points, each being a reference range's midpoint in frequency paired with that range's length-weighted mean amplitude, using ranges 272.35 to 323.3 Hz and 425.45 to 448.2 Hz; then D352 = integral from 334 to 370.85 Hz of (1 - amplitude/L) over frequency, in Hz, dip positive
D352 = 1.5 Hz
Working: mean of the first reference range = 10.1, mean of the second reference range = 9.36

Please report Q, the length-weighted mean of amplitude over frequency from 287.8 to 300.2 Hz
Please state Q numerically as 10.4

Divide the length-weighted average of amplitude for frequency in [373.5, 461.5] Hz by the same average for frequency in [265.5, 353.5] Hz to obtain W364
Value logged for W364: 0.93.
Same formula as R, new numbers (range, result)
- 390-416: 10.6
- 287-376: 9.61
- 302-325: 9.98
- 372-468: 9.1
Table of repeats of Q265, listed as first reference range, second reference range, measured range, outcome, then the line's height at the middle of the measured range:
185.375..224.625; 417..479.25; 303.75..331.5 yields -2.44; 9.25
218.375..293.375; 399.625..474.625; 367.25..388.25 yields 1.41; 9.13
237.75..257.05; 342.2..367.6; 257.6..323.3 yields 0.82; 10.1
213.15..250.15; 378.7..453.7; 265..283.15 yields 1.49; 10.4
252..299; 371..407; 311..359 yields -0.63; 10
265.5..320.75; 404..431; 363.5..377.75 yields 4.88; 10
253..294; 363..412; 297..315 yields -0.53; 9.82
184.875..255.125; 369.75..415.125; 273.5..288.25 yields 0.30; 10.2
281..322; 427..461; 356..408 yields -4.64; 8.88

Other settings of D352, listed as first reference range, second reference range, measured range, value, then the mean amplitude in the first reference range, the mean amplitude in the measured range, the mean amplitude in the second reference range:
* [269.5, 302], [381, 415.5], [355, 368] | 1.53 Hz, 10.1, 9.34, 10.8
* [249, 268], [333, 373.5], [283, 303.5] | -1.98 Hz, 9.75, 10.5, 9.14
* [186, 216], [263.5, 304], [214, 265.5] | -1.24 Hz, 10.1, 10.3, 10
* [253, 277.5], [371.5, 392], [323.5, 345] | -1.47 Hz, 9.6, 10.4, 9.77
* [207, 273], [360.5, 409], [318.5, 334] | -0.65 Hz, 10.2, 10.3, 9.59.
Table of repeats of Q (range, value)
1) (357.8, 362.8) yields 9.53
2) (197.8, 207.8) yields 10.1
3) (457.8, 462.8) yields 5.14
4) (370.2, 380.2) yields 7.15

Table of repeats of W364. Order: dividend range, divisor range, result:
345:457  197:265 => 0.91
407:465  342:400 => 0.89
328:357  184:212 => 1.02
